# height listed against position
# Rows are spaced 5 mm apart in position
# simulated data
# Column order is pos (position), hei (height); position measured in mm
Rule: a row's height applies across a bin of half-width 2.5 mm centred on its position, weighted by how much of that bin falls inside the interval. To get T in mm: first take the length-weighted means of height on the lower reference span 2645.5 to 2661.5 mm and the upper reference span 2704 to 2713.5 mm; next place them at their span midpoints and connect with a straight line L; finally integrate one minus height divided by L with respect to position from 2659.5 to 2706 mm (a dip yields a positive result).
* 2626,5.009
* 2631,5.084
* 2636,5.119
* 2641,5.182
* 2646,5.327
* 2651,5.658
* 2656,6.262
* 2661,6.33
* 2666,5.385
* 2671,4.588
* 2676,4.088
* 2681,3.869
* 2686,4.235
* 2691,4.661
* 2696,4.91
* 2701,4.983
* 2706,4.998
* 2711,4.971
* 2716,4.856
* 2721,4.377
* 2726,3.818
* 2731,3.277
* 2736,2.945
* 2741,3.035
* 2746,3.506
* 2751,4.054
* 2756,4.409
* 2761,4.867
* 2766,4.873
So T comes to 5.6 mm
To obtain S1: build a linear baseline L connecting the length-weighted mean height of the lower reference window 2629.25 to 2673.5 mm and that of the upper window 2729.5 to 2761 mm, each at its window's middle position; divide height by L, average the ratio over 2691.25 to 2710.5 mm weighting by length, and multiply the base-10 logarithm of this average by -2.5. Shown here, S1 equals -0.10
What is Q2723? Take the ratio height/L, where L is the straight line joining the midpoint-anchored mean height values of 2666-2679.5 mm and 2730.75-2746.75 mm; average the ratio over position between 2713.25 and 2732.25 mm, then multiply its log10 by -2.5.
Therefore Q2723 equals -0.19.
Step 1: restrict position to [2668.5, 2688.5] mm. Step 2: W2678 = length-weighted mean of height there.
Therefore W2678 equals 4.2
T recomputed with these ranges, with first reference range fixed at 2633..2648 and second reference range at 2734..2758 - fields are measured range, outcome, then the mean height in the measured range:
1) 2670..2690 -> 1.7 mm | 4.2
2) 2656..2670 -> -2.7 mm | 5.79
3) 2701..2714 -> -2.5 mm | 4.98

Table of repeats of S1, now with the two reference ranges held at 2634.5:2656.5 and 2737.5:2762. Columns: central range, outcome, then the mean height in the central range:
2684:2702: 0.01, 4.69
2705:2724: -0.08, 4.76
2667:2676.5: 0.11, 4.56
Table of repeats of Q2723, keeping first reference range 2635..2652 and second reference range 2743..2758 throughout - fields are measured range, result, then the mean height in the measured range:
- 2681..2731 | -0.007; 4.54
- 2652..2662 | -0.204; 6.2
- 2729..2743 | 0.318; 3.08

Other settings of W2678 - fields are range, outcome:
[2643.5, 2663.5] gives 5.89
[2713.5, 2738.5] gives 3.85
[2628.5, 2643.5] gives 5.13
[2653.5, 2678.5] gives 5.33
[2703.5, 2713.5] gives 4.98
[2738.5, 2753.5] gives 3.53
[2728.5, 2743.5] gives 3.09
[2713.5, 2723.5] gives 4.62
